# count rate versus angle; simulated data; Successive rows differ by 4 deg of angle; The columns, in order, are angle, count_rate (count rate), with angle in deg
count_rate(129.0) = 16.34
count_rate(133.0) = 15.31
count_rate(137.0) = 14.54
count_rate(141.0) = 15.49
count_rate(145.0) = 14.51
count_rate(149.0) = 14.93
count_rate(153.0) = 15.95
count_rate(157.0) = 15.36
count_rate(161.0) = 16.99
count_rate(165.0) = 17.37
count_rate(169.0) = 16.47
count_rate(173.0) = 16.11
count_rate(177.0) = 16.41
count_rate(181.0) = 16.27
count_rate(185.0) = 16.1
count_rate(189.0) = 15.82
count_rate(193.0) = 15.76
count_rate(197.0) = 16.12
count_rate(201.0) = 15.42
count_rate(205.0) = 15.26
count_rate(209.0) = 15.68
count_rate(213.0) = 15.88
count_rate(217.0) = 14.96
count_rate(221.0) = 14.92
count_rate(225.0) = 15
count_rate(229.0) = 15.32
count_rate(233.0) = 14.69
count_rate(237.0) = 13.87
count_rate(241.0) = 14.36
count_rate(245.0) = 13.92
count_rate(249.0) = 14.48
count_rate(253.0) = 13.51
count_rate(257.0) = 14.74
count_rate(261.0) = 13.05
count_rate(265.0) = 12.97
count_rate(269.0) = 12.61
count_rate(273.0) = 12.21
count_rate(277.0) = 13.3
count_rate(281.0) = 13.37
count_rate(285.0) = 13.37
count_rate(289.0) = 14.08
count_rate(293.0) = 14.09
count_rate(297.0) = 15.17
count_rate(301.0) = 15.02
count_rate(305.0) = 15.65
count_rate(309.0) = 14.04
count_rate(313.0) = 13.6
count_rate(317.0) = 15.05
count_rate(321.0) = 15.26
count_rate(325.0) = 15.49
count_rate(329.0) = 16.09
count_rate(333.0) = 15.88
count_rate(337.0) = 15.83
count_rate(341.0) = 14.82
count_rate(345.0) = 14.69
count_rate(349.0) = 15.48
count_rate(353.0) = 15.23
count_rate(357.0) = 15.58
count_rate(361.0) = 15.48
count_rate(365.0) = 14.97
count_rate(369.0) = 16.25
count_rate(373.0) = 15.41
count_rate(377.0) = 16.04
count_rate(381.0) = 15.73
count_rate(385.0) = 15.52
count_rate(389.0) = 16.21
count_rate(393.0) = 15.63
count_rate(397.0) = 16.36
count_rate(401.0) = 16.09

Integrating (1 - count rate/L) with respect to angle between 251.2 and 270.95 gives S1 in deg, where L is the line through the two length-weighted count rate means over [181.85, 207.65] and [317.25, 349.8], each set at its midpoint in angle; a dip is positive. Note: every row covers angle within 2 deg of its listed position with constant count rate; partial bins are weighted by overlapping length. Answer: 2.82 deg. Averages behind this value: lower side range 15.8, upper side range 15.4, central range 13.4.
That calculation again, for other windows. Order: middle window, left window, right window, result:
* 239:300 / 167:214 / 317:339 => 8.0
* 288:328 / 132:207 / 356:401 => 2.5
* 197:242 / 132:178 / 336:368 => 1.5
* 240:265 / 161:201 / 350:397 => 3.3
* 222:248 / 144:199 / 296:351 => 1.9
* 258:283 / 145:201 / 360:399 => 4.6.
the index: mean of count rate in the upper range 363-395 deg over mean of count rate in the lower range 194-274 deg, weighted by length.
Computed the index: 1.08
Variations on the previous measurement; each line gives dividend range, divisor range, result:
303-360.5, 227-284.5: 1.11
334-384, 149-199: 0.96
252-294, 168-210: 0.84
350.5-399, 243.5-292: 1.16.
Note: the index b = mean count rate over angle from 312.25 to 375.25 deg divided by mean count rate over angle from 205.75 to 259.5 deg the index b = 1.04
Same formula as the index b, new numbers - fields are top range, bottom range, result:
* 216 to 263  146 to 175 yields 0.89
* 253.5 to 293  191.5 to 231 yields 0.87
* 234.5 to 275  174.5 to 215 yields 0.86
